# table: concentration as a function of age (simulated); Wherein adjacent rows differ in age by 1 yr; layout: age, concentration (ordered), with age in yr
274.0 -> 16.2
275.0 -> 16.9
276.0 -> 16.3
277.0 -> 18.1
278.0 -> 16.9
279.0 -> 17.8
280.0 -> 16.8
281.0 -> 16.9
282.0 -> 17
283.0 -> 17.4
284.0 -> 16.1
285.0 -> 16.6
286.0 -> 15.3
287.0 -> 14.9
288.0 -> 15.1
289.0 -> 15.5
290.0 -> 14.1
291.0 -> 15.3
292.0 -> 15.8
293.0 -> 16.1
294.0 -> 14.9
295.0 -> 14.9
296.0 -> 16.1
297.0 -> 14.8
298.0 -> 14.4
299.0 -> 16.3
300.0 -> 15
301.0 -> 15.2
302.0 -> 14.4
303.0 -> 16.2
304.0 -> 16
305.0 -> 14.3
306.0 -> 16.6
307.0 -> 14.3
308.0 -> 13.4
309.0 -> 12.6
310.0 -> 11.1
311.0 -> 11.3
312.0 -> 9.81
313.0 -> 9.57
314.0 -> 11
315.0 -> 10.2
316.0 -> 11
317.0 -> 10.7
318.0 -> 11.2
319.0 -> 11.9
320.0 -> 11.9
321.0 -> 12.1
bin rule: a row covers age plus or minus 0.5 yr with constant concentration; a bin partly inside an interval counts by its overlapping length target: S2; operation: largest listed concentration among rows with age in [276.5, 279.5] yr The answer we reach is 18.1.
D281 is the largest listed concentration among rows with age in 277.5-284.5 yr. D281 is 17.8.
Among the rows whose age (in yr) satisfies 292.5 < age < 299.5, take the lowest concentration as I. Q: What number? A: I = 14.4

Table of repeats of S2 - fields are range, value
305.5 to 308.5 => 16.6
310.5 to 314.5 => 11.3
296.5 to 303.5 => 16.3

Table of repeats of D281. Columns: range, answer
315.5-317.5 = 11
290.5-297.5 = 16.1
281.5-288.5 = 17.4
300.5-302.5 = 15.2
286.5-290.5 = 15.5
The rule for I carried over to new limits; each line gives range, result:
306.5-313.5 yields 9.57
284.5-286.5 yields 15.3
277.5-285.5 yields 16.1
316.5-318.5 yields 10.7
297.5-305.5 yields 14.3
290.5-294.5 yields 14.9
